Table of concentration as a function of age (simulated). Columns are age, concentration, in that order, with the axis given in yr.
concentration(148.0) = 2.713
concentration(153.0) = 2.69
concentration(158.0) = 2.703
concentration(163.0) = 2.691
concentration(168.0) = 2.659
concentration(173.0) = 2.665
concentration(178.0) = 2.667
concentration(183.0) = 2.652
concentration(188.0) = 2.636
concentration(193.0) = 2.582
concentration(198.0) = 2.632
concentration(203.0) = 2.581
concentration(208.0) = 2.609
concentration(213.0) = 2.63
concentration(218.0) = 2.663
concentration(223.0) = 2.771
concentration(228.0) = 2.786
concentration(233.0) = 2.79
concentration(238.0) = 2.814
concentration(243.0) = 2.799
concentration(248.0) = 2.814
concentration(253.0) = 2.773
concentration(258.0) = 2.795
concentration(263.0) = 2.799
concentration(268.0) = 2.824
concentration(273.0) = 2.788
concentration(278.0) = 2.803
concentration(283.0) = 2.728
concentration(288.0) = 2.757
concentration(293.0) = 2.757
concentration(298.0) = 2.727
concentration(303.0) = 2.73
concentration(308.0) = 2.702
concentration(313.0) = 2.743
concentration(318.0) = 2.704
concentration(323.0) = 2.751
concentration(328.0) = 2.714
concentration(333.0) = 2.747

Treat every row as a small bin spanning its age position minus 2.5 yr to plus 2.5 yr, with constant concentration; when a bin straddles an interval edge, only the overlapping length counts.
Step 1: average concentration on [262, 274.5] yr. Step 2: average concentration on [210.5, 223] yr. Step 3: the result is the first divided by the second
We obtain 1.05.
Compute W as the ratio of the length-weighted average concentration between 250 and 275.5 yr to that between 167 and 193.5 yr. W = 1.06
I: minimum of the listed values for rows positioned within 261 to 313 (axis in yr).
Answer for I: 2.702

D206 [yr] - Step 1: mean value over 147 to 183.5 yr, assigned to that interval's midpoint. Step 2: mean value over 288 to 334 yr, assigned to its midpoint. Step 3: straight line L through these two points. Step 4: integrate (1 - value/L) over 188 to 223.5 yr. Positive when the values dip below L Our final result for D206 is 0.8 yr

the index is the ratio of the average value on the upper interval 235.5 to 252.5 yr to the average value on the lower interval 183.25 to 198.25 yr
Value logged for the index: 1.07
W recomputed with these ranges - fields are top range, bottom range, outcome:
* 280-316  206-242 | 1.00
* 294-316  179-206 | 1.04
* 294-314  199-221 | 1.04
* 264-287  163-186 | 1.05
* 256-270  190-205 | 1.08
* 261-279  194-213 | 1.07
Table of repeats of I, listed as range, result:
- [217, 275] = 2.663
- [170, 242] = 2.581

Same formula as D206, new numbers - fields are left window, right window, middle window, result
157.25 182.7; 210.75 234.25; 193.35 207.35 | 0.5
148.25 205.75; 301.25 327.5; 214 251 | -1.2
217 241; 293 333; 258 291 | -0.4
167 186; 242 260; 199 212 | 0.5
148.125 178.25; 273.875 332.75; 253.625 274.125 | -0.6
